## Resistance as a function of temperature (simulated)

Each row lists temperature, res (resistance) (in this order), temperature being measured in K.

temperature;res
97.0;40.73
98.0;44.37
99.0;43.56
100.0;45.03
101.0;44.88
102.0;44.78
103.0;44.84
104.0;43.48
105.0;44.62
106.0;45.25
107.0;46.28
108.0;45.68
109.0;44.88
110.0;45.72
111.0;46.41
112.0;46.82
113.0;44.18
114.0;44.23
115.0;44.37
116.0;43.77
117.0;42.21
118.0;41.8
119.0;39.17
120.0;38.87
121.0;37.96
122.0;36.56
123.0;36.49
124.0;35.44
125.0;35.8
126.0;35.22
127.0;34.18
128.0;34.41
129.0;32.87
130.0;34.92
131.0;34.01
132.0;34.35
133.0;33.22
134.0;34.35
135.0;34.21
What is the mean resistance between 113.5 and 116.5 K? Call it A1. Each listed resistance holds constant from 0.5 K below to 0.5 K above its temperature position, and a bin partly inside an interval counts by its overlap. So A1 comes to 44.1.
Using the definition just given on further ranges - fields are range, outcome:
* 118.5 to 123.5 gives 37.8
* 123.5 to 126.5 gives 35.5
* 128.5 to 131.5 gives 33.9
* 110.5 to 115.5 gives 45.2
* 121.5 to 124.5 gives 36.2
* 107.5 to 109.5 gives 45.3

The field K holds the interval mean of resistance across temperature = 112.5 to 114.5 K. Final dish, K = 44.2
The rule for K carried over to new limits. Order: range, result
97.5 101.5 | 44.5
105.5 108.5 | 45.7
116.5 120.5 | 40.5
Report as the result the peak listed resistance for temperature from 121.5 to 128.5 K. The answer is 36.56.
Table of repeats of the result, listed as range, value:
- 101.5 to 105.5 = 44.84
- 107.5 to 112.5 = 46.82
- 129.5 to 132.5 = 34.92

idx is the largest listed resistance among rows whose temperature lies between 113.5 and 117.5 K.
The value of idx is 44.37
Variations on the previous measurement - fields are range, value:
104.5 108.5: 46.28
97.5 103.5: 45.03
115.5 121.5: 43.77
